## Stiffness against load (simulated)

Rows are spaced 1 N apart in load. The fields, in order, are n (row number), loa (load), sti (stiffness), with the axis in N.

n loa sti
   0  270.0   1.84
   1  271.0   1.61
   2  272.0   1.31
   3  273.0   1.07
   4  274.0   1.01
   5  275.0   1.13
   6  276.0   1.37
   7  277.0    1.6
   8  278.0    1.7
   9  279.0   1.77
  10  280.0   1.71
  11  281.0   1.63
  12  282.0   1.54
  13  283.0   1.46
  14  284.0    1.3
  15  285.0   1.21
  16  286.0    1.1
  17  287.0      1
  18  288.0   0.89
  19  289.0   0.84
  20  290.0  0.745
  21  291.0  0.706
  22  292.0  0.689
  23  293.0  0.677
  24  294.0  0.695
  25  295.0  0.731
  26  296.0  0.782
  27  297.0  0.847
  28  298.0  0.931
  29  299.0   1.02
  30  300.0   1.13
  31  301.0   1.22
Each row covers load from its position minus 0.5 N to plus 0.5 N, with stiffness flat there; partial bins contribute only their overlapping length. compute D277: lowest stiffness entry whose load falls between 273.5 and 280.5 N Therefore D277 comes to 1.01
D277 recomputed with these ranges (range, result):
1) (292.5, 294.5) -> 0.677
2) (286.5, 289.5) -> 0.84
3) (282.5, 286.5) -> 1.1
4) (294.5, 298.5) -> 0.731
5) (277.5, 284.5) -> 1.3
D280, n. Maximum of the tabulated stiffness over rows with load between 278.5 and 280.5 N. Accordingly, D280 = 1.77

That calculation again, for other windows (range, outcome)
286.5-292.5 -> 1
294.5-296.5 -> 0.782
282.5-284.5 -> 1.46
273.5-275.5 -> 1.13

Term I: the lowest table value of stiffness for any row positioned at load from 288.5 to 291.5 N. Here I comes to 0.706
